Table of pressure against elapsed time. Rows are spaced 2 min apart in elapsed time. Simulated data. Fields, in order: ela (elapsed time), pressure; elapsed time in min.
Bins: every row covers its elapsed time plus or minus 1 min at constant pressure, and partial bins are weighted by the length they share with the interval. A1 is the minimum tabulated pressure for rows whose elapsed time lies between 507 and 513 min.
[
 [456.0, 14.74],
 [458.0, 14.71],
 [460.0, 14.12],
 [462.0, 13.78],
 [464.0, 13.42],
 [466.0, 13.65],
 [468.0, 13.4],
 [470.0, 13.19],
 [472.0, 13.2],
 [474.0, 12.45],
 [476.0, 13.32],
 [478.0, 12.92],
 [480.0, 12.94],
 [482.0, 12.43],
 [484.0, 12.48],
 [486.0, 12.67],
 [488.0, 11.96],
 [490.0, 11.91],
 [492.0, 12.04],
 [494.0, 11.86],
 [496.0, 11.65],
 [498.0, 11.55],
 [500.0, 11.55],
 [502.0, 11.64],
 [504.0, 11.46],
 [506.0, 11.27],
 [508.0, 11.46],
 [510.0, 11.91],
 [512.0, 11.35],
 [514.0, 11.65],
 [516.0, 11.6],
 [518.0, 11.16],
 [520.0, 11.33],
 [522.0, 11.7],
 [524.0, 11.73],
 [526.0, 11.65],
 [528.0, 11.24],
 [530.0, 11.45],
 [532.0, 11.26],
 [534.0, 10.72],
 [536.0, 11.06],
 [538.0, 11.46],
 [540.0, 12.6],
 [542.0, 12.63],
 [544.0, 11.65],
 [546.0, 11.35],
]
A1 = 11.35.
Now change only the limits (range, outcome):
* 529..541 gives 10.72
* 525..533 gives 11.24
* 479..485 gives 12.43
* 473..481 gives 12.45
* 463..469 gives 13.4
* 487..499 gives 11.55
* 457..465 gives 13.42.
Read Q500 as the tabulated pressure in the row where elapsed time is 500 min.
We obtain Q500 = 11.55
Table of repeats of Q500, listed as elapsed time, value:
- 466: 13.65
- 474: 12.45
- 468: 13.4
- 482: 12.43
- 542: 12.63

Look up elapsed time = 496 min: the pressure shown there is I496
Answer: 11.65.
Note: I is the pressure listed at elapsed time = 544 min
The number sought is 11.65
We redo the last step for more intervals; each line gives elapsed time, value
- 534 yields 10.72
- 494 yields 11.86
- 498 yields 11.55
